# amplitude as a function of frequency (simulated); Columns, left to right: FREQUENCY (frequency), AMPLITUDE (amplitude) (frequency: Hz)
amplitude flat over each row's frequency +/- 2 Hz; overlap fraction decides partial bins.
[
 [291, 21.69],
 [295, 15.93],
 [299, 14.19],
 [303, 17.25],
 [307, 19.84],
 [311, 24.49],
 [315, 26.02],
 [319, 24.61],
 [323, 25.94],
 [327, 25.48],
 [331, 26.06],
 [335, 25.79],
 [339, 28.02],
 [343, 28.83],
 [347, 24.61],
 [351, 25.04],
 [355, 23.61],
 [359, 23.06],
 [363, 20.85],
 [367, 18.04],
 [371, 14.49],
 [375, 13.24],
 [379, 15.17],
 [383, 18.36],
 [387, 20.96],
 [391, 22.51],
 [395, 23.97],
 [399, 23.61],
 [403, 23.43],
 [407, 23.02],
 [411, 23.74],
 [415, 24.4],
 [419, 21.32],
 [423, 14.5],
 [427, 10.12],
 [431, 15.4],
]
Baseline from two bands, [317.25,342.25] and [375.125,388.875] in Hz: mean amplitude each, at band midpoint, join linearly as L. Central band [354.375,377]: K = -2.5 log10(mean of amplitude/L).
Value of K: 0.10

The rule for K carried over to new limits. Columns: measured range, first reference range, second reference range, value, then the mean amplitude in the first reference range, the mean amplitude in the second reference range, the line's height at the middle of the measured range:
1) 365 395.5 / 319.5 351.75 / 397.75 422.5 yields 0.31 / 26.2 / 22.7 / 24.1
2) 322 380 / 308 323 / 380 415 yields 0.06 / 24.8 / 22.4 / 23.7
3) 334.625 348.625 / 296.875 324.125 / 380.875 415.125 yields -0.23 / 21.6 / 22.5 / 21.9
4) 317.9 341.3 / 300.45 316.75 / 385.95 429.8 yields -0.21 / 21.6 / 21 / 21.4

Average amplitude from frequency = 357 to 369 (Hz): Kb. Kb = 20.7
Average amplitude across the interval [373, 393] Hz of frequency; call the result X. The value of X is 18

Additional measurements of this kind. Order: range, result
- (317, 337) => 25.6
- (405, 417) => 23.7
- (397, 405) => 23.5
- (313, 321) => 25.3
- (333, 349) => 26.8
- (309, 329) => 25.3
